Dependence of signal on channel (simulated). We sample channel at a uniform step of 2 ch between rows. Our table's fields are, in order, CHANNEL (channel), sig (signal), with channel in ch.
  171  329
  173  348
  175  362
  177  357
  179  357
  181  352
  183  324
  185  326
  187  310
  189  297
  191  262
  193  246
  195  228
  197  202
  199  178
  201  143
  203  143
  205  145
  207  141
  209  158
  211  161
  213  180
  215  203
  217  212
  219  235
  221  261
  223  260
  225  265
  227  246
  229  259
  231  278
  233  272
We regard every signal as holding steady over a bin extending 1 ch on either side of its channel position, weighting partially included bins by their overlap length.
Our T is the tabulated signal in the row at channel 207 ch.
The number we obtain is 141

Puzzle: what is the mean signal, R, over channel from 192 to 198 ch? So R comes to 225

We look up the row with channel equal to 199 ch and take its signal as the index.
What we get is 178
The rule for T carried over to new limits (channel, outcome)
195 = 228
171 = 329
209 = 158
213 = 180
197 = 202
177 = 357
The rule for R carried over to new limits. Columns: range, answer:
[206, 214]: 160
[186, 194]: 279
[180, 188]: 328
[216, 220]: 224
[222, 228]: 257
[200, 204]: 143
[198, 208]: 150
